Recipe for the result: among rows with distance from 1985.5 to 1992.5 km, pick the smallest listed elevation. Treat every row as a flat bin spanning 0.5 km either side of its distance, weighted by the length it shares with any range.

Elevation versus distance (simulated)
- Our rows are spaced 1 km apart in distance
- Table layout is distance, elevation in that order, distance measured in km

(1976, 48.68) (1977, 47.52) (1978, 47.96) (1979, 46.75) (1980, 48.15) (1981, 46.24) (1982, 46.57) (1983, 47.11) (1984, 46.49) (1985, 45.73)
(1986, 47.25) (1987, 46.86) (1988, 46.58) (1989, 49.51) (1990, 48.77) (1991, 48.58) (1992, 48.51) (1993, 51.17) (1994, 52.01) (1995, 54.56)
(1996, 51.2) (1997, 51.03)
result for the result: 46.58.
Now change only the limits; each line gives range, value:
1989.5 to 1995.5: 48.51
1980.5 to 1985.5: 45.73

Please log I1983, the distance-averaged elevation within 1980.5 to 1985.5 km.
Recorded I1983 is 46.4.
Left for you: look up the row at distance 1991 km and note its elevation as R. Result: 48.58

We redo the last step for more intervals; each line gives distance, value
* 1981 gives 46.24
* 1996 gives 51.2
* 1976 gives 48.68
